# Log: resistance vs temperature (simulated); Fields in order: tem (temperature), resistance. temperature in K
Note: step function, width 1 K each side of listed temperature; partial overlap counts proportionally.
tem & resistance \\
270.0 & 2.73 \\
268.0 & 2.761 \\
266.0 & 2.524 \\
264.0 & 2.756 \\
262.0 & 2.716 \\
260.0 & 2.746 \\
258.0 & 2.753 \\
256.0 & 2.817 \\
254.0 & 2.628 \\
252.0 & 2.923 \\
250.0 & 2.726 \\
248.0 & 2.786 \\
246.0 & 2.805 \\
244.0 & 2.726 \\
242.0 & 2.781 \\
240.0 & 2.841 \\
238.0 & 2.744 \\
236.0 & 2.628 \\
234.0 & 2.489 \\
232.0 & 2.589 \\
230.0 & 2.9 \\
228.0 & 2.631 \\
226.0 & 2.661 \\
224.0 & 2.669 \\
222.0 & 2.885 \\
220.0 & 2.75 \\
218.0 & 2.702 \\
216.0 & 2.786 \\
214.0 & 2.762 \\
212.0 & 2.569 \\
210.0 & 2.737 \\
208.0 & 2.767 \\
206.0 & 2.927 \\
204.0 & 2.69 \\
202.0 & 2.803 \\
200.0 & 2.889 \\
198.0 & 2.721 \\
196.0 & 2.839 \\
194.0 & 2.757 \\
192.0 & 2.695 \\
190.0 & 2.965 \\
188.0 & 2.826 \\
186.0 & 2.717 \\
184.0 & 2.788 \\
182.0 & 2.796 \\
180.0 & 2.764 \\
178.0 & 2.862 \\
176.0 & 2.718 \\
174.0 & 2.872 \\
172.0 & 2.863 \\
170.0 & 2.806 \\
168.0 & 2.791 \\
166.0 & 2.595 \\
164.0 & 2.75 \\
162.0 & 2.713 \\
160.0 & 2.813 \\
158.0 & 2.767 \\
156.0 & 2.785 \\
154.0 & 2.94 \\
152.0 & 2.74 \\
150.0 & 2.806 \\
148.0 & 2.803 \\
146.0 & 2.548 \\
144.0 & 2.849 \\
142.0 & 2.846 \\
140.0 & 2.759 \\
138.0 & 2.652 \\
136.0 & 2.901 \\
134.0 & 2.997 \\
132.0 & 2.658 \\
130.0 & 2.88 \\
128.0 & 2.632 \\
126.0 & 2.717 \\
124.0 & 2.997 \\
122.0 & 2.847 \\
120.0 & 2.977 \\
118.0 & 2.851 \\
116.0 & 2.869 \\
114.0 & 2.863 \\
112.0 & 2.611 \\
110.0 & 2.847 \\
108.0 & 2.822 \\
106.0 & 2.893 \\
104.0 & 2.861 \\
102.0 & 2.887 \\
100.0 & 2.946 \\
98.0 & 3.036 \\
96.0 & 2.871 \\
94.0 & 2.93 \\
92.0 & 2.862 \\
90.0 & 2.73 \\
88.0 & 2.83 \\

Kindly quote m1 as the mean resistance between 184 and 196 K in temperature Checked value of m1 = 2.8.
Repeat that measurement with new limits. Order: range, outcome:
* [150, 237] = 2.76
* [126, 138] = 2.79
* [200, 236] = 2.73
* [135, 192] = 2.79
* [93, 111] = 2.9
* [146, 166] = 2.77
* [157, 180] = 2.78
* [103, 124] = 2.85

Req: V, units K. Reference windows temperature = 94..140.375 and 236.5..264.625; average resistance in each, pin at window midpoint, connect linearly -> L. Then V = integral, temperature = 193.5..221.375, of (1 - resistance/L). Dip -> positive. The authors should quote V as 0.3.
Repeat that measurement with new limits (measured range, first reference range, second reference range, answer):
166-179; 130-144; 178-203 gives 0.01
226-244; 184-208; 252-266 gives 0.39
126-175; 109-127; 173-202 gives 0.73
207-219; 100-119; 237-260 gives 0.30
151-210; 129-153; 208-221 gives -0.84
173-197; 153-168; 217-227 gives -0.40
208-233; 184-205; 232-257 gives 0.36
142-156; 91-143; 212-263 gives 0.15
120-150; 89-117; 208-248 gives 0.27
